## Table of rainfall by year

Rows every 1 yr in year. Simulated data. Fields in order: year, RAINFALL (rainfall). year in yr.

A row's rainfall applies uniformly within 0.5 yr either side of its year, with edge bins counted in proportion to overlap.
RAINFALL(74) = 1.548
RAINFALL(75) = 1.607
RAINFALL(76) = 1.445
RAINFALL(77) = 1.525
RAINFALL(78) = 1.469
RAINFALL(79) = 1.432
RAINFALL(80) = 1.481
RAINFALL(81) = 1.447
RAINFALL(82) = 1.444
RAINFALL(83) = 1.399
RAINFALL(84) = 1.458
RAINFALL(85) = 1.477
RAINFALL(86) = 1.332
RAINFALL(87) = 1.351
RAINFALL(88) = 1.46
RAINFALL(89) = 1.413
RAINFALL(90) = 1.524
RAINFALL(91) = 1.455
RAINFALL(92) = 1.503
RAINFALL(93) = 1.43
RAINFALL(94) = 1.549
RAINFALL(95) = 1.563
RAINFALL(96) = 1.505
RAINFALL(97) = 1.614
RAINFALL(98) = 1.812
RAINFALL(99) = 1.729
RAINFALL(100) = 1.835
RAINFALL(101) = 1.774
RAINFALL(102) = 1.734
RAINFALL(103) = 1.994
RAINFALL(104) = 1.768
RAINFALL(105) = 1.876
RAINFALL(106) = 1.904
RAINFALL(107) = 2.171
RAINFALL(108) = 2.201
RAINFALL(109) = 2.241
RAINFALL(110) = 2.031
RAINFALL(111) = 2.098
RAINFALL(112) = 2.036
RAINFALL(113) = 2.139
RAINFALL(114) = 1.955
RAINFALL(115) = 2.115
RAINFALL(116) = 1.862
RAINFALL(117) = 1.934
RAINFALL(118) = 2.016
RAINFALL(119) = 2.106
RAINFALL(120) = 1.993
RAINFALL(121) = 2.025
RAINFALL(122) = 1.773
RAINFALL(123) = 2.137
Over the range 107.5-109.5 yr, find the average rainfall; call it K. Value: 2.22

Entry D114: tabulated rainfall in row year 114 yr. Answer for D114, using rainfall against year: 1.955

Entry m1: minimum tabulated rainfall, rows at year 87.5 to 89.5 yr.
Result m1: 1.413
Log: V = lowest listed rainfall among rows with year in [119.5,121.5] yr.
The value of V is 1.993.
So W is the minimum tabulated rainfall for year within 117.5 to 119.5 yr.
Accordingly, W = 2.016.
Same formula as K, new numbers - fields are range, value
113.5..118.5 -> 1.98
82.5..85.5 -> 1.44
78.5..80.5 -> 1.46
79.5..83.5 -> 1.44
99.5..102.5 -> 1.78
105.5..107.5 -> 2.04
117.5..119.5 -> 2.06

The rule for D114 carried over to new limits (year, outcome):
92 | 1.503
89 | 1.413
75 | 1.607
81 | 1.447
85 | 1.477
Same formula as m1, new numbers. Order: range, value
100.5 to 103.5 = 1.734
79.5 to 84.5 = 1.399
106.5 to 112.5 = 2.031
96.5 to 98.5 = 1.614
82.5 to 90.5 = 1.332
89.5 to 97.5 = 1.43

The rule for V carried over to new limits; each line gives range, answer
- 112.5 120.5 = 1.862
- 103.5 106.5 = 1.768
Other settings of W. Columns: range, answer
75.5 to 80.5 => 1.432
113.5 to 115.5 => 1.955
